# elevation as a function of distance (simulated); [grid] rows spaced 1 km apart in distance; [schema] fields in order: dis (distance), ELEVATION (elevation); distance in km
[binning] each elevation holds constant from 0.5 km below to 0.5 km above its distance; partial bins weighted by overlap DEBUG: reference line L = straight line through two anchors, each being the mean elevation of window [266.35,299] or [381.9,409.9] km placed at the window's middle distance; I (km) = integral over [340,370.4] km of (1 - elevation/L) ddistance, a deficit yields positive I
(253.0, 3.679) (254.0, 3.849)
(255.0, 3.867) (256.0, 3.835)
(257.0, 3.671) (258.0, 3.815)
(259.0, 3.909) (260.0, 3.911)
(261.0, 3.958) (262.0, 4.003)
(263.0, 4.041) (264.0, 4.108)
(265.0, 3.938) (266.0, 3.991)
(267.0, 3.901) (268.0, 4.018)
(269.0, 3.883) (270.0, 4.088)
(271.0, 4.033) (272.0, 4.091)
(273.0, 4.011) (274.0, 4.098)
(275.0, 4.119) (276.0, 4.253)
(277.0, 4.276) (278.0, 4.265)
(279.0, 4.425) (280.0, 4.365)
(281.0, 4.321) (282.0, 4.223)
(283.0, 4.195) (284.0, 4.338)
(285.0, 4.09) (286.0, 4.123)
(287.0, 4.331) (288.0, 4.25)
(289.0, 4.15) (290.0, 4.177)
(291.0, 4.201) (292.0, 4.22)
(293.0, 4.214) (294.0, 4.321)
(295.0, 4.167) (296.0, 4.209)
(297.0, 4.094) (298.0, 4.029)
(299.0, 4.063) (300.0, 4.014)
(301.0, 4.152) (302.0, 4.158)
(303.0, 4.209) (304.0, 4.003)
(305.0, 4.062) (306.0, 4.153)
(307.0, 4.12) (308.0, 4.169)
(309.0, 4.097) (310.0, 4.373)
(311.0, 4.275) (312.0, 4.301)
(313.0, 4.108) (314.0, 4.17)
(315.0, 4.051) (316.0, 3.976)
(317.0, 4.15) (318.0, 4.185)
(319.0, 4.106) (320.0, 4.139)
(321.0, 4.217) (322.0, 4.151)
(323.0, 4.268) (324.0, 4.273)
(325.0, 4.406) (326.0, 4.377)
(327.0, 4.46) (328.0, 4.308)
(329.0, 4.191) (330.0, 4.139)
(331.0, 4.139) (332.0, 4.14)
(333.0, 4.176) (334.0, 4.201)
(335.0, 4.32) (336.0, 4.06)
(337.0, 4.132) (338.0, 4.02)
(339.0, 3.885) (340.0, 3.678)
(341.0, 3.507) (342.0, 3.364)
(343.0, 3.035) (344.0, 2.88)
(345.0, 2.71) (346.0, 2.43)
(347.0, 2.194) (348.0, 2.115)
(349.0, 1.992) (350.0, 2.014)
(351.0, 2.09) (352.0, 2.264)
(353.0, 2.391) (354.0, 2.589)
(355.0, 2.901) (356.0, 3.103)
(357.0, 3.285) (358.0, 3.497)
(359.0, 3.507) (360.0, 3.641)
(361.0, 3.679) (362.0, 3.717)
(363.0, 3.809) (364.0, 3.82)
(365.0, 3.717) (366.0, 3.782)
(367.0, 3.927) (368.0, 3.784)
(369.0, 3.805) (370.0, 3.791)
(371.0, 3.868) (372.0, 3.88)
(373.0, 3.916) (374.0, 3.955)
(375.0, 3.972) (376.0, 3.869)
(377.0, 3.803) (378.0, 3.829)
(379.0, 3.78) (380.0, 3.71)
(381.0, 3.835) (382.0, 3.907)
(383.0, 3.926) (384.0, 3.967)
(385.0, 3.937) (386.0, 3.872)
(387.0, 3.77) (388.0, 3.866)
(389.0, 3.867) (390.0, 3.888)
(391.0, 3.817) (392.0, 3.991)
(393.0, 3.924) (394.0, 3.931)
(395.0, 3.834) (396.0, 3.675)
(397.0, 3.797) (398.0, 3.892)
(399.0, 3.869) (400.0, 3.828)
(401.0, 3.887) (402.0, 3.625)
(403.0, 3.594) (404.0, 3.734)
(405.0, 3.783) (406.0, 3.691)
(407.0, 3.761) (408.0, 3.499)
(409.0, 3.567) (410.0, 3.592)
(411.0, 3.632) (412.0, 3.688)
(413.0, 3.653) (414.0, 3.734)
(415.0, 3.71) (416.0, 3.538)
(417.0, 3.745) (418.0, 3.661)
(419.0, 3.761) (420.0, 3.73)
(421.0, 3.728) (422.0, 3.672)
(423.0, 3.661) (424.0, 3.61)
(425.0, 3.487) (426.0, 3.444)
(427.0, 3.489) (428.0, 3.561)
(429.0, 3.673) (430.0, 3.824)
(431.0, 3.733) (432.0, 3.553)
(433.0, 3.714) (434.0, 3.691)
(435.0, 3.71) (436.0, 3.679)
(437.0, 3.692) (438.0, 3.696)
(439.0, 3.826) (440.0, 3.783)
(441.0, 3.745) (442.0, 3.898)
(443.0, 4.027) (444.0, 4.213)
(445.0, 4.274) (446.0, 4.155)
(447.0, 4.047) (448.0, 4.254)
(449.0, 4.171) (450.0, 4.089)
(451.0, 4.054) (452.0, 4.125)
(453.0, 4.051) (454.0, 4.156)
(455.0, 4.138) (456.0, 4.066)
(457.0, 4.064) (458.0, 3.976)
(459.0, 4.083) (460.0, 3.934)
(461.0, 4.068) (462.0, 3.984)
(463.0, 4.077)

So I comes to 6.3 km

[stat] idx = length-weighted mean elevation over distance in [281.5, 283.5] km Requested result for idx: 4.21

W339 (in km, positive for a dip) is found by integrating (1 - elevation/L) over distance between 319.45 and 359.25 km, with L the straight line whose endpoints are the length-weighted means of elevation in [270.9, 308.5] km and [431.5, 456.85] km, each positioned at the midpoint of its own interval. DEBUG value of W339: 6.00 km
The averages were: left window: 4.18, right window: 3.95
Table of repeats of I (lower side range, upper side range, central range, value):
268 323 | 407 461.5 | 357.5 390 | 1.28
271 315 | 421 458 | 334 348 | 2.39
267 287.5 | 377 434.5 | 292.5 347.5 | 0.48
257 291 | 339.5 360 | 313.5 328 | -4.03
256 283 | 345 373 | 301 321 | -2.73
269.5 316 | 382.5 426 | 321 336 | -0.77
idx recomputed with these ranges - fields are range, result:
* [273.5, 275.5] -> 4.11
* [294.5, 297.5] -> 4.16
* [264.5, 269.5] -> 3.95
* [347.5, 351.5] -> 2.05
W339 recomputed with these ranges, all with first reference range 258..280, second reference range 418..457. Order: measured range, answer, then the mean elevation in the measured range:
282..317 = -1.2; 4.16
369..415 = 1.2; 3.8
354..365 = 1.3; 3.46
